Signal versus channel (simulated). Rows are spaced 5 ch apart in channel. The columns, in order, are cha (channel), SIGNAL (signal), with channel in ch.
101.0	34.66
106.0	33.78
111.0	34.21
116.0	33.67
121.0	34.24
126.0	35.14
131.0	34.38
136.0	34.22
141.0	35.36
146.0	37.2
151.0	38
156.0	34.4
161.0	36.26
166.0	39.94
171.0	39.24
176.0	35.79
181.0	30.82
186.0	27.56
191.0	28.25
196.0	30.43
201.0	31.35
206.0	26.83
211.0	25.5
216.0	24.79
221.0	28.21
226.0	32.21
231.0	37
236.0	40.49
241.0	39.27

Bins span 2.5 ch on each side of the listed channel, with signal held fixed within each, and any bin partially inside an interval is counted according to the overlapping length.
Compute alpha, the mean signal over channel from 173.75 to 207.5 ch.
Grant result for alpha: 30.2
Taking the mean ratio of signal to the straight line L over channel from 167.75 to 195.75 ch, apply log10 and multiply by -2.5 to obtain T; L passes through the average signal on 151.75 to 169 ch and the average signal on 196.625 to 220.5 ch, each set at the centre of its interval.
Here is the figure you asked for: 0.02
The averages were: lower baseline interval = 37.1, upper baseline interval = 27.5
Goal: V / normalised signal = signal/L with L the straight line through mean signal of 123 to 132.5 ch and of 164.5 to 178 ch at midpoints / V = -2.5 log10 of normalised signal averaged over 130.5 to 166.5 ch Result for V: 0.010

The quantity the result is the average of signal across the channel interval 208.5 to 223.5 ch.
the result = 26.2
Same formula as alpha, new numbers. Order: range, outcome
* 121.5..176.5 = 36.3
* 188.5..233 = 29.3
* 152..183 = 36.3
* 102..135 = 34.3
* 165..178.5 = 38.1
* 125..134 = 34.7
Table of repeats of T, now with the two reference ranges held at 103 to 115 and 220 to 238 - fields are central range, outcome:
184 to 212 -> 0.21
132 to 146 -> -0.03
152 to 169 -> -0.08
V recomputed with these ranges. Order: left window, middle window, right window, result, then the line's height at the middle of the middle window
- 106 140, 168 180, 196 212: -0.197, 30.7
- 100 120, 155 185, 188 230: -0.160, 30.8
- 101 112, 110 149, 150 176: 0.018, 35.4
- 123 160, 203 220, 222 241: 0.352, 36.1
